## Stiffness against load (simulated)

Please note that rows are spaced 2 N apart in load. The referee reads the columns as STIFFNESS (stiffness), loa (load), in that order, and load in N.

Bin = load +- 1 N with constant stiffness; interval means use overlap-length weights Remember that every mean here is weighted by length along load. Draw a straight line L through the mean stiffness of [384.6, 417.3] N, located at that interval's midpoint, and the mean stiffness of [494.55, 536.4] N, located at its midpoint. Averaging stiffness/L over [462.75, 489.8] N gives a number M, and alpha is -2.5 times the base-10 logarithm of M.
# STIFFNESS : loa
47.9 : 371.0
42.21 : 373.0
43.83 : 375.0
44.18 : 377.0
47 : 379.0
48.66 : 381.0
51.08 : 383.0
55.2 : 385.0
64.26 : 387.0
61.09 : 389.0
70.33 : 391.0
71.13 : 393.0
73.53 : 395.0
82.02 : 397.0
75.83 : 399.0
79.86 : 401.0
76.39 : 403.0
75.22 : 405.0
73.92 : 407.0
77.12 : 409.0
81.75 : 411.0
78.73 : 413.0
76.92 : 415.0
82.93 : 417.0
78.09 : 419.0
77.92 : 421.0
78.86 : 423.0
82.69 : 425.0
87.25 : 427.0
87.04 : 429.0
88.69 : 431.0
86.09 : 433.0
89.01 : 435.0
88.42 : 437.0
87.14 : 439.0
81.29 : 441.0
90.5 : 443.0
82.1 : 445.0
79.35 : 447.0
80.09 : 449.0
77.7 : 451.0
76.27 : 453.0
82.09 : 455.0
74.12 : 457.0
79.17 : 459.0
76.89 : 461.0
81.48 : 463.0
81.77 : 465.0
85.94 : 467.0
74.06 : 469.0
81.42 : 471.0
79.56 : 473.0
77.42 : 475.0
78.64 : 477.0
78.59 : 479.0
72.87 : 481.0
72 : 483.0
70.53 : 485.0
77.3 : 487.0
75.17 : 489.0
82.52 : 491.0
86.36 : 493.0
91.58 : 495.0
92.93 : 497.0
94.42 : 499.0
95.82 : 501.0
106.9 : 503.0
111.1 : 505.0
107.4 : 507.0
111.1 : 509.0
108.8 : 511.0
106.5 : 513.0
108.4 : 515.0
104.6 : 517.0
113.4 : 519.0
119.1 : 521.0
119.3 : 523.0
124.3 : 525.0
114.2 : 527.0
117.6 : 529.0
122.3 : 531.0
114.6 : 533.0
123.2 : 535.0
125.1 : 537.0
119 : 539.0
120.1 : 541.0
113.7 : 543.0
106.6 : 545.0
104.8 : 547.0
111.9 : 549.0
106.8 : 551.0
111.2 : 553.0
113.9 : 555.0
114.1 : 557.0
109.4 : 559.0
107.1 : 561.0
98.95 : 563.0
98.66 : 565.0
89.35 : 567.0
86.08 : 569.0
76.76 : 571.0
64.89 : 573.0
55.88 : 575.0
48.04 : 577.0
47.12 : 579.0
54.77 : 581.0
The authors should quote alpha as 0.25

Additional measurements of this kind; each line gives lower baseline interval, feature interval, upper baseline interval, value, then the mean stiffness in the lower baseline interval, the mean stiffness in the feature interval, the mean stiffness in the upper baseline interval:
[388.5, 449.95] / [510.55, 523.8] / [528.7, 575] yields -0.13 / 80.2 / 111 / 106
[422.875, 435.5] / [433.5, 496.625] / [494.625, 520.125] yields 0.17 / 86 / 80.5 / 104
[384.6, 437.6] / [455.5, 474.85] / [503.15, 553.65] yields 0.19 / 78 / 79.4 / 114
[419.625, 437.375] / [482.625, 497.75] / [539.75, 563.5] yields 0.20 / 84.8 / 81.2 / 110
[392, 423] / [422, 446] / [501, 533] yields 0.00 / 77.5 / 85.8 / 113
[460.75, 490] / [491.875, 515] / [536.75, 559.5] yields -0.11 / 77.6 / 101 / 113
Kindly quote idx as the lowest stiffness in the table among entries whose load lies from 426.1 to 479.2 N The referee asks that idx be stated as 74.06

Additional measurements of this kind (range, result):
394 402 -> 73.53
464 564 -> 70.53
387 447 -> 61.09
